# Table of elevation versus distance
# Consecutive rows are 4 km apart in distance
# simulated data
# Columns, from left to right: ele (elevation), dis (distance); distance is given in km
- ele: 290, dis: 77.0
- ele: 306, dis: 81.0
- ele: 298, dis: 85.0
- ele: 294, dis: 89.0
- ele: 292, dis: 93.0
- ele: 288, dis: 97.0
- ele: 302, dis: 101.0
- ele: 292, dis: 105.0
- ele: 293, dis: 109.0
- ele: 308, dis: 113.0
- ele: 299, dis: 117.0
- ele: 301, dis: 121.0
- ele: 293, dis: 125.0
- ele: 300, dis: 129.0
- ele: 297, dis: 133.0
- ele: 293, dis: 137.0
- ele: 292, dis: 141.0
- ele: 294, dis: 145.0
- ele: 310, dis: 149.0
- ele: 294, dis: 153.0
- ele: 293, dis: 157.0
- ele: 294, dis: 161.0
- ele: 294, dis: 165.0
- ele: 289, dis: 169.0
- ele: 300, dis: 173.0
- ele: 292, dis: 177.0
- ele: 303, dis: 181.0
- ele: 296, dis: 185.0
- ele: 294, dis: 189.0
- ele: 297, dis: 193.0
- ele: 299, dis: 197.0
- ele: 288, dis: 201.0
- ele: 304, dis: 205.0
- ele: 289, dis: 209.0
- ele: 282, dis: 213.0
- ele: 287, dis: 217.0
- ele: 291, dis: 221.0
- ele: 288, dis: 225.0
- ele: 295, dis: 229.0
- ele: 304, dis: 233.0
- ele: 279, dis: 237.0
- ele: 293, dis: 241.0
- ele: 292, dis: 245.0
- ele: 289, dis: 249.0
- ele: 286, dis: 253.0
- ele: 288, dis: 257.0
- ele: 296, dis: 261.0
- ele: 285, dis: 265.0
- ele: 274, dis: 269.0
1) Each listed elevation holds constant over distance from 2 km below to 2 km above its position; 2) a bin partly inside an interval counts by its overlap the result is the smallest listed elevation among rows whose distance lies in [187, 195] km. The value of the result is 294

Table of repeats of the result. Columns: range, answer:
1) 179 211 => 288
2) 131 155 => 292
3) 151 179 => 289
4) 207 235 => 282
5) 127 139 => 293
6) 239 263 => 286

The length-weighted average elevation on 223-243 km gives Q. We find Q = 292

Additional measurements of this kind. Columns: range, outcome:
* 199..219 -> 290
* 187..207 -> 296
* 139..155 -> 298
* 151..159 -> 294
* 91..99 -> 290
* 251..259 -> 287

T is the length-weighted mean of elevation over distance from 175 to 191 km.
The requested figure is 296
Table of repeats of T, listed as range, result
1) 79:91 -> 299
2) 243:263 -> 290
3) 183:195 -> 296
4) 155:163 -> 294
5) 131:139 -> 295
